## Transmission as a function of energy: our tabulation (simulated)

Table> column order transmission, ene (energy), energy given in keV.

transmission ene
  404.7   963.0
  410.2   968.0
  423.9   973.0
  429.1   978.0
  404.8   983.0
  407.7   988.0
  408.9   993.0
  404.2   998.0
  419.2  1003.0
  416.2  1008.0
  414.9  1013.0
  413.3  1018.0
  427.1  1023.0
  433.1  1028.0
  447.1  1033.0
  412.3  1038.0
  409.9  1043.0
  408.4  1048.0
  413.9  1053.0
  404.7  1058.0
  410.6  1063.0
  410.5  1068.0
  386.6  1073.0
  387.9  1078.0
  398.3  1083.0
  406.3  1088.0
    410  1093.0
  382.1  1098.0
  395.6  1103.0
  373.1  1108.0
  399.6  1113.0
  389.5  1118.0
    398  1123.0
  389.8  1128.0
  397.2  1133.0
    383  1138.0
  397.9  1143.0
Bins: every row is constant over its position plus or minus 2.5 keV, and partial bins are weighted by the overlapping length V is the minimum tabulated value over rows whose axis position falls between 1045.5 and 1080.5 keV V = 386.6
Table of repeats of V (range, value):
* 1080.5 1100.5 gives 382.1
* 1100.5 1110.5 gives 373.1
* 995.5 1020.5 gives 404.2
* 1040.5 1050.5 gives 408.4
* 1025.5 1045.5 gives 409.9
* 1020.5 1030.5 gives 427.1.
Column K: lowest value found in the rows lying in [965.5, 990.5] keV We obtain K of 404.8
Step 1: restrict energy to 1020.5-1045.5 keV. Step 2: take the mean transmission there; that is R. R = 426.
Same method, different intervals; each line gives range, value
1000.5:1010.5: 418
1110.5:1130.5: 394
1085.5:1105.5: 398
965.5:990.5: 415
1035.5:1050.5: 410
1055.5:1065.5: 408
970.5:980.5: 426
